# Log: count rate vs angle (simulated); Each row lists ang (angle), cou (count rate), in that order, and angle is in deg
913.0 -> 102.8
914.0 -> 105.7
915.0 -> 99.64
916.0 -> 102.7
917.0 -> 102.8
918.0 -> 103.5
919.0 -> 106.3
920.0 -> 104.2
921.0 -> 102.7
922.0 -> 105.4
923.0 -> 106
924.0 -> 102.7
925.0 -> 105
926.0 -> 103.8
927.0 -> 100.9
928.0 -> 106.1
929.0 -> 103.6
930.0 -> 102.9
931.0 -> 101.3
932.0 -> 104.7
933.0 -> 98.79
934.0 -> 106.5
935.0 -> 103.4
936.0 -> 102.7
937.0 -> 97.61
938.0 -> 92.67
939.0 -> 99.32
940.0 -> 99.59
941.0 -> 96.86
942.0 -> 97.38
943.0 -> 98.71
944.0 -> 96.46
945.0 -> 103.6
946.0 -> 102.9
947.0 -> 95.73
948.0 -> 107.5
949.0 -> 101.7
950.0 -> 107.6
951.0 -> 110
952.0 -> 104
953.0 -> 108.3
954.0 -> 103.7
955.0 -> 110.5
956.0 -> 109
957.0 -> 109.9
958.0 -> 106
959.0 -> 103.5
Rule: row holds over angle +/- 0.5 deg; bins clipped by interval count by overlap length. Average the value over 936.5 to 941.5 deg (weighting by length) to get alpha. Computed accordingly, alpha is 97.2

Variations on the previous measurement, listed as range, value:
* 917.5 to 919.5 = 105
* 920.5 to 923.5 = 105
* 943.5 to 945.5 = 100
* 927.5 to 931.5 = 103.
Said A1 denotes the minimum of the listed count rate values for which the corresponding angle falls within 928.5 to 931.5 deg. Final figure 101.3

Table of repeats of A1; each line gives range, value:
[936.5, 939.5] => 92.67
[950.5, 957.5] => 103.7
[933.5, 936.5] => 102.7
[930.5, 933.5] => 98.79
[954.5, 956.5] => 109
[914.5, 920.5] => 99.64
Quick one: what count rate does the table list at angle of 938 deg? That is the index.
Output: 92.67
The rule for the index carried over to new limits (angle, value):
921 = 102.7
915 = 99.64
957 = 109.9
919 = 106.3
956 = 109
